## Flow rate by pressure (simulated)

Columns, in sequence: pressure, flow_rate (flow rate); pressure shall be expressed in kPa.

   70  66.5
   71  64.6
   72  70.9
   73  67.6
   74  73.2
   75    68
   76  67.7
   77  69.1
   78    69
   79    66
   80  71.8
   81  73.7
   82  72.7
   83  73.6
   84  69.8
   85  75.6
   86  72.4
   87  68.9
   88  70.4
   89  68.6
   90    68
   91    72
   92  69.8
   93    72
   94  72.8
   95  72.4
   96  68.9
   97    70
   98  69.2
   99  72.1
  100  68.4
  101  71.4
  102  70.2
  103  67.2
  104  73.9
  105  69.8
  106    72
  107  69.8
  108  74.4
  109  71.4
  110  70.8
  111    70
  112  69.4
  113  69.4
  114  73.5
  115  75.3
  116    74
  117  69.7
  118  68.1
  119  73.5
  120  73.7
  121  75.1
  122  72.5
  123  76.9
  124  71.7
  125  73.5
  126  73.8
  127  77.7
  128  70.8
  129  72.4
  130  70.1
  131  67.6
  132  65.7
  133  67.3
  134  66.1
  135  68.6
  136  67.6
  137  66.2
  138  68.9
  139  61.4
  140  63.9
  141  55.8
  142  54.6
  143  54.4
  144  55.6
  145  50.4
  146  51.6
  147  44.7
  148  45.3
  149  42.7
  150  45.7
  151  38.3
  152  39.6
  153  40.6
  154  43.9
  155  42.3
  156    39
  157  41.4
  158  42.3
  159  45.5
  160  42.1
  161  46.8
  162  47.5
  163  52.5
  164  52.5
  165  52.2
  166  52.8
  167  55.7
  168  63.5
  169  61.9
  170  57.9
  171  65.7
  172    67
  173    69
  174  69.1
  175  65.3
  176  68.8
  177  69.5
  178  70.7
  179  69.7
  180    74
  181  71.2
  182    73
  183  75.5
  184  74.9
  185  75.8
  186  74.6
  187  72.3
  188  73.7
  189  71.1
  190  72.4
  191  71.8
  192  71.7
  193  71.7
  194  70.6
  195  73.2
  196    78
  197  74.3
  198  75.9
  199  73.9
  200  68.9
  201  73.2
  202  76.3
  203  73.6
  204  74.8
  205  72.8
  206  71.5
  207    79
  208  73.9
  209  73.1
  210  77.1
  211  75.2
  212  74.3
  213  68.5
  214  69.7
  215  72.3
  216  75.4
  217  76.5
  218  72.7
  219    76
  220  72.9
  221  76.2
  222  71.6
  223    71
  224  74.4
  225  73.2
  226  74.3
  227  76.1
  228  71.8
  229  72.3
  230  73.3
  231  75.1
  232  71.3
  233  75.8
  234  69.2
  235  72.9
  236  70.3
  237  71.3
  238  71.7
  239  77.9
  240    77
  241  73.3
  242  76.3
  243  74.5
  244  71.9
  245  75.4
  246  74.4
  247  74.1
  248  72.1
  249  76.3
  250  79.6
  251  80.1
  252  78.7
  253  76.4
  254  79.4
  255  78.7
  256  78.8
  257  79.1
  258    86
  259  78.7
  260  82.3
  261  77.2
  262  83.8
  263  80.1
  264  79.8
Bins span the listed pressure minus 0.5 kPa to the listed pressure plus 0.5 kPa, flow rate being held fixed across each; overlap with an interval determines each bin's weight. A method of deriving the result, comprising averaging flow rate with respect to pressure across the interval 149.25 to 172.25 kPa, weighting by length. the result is 49.2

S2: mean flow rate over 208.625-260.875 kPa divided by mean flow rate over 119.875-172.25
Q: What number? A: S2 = 1.30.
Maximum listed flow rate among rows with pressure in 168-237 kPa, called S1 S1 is 79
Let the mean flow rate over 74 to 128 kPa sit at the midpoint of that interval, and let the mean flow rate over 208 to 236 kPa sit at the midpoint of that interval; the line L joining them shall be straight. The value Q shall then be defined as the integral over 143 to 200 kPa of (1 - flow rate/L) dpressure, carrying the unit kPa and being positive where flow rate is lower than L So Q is 9.60 kPa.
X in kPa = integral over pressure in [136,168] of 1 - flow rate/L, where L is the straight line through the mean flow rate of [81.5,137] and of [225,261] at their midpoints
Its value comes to 9.91 kPa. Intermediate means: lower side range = 71.1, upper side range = 75.6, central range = 50.1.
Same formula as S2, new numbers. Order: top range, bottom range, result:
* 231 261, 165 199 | 1.09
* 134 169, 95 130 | 0.72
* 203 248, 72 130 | 1.03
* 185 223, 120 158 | 1.25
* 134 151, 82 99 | 0.79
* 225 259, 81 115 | 1.06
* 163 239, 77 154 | 1.07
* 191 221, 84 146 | 1.07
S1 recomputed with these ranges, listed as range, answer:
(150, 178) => 70.7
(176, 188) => 75.8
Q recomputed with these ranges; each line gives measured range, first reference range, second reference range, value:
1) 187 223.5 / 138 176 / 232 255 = -4.84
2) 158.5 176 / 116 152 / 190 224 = 2.79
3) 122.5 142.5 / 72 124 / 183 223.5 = 1.08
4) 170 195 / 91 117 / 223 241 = 0.52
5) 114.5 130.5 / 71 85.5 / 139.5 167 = -4.51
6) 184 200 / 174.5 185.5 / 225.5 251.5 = -0.25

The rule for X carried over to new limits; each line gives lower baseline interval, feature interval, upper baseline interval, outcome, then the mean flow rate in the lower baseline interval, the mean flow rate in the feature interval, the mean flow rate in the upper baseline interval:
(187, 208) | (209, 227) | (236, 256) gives 0.2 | 73.4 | 73.7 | 75.7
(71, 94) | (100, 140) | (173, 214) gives 0.3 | 70.4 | 70.7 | 72.8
